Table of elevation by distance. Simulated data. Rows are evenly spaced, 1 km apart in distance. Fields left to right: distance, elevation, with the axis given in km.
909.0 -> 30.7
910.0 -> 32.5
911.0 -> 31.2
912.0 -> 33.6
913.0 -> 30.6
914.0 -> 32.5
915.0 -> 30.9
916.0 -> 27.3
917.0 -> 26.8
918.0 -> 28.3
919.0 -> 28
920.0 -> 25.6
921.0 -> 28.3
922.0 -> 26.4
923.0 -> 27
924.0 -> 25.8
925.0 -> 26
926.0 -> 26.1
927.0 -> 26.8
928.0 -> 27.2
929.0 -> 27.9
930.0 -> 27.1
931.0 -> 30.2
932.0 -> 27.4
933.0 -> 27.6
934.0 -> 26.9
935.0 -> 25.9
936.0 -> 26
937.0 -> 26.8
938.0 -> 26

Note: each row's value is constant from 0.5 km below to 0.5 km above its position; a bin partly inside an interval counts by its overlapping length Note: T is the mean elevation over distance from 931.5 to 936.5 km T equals 26.8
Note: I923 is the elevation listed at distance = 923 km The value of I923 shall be 27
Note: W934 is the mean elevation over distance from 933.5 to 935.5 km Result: 26.4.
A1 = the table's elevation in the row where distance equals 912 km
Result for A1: 33.6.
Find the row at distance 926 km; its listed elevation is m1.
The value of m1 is 26.1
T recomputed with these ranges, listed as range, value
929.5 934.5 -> 27.8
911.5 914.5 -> 32.2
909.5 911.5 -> 31.9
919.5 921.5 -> 27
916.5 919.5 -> 27.7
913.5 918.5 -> 29.2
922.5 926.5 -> 26.2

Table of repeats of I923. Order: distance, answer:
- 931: 30.2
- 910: 32.5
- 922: 26.4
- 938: 26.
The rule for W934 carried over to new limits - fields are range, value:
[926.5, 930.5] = 27.2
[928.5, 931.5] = 28.4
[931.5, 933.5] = 27.5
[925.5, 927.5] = 26.5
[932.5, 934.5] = 27.2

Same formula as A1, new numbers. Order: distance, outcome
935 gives 25.9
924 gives 25.8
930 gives 27.1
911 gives 31.2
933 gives 27.6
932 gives 27.4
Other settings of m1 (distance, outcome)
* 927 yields 26.8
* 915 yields 30.9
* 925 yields 26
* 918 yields 28.3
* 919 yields 28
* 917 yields 26.8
